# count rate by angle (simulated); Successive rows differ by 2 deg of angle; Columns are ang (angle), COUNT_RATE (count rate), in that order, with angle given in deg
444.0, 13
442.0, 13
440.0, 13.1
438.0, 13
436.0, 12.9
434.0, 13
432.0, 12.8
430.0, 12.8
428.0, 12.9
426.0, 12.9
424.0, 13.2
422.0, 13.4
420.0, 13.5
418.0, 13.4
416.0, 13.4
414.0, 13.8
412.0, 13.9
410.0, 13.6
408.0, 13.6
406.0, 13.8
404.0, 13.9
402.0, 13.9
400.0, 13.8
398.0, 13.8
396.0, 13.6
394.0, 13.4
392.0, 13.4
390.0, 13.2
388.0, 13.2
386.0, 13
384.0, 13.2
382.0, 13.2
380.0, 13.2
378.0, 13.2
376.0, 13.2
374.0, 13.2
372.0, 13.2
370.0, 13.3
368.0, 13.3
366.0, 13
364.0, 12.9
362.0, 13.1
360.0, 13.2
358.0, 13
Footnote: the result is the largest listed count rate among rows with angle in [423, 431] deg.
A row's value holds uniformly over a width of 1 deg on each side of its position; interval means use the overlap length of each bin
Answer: 13.2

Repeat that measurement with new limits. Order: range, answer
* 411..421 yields 13.9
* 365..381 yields 13.3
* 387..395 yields 13.4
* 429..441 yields 13.1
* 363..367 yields 13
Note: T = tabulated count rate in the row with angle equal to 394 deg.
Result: 13.4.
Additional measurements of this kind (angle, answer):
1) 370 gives 13.3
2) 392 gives 13.4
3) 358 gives 13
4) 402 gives 13.9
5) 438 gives 13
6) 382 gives 13.2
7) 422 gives 13.4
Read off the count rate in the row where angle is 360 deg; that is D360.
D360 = 13.2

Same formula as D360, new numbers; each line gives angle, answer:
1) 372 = 13.2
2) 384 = 13.2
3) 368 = 13.3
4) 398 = 13.8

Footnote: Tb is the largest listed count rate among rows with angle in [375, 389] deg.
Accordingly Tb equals 13.2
